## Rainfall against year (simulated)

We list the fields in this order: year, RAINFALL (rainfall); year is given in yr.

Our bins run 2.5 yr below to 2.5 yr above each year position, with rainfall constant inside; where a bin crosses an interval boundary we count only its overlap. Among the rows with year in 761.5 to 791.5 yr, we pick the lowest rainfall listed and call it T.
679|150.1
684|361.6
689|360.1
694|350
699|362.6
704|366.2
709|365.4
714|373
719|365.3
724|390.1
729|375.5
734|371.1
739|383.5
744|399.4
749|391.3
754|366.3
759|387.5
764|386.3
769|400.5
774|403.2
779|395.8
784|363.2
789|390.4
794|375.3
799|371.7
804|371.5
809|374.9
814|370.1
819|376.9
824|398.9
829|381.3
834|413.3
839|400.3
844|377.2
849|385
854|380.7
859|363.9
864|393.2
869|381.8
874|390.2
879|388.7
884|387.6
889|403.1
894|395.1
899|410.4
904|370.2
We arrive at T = 363.2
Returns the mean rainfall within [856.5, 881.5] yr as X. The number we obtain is 384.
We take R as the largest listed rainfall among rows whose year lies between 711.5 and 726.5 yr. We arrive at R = 390.1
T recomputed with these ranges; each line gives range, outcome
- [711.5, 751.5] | 365.3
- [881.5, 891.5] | 387.6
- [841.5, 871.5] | 363.9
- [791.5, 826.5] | 370.1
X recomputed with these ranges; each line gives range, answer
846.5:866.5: 381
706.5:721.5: 368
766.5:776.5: 402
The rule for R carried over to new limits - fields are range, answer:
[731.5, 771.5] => 400.5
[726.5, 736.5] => 375.5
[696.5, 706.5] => 366.2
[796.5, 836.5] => 413.3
